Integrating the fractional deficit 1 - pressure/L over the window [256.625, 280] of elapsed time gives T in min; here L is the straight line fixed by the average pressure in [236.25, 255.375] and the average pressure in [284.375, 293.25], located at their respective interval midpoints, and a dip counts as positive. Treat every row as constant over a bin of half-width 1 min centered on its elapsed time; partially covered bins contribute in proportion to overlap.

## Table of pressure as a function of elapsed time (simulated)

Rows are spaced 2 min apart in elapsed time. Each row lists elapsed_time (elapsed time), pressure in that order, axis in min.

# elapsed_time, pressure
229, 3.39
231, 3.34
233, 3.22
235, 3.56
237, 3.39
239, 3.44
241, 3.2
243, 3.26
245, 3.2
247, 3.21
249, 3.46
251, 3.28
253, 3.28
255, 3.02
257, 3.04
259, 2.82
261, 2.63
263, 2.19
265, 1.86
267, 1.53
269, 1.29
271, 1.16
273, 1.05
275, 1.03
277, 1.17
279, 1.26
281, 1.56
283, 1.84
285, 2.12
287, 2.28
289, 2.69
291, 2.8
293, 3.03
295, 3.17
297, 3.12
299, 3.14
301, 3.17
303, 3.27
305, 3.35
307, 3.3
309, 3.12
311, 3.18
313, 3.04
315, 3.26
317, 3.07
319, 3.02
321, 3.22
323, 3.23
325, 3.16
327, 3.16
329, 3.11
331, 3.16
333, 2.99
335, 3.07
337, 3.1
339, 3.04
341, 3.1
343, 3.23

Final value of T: 9.7 min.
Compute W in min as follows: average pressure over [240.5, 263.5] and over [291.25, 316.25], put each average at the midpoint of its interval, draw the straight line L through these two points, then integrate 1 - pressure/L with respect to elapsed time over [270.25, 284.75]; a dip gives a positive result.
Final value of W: 8.26 min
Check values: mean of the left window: 3.06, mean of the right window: 3.17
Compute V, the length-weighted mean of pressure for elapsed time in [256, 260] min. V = 2.93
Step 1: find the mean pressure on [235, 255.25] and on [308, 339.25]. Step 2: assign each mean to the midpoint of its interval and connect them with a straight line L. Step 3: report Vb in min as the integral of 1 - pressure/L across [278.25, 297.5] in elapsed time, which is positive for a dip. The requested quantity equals 4.9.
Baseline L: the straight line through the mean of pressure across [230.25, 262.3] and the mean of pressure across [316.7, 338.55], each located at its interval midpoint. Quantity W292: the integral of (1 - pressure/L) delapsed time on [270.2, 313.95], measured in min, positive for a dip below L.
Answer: 9.7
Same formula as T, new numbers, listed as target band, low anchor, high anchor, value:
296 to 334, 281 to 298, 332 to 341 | -4.5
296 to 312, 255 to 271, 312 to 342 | -2.5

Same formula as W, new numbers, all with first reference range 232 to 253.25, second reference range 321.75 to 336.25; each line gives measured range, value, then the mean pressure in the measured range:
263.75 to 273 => 5.2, 1.44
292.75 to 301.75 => 0.2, 3.13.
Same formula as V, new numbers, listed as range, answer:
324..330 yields 3.14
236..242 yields 3.34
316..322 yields 3.1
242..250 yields 3.28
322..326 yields 3.2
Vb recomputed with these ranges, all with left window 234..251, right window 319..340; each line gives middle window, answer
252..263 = 1.4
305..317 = -0.1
